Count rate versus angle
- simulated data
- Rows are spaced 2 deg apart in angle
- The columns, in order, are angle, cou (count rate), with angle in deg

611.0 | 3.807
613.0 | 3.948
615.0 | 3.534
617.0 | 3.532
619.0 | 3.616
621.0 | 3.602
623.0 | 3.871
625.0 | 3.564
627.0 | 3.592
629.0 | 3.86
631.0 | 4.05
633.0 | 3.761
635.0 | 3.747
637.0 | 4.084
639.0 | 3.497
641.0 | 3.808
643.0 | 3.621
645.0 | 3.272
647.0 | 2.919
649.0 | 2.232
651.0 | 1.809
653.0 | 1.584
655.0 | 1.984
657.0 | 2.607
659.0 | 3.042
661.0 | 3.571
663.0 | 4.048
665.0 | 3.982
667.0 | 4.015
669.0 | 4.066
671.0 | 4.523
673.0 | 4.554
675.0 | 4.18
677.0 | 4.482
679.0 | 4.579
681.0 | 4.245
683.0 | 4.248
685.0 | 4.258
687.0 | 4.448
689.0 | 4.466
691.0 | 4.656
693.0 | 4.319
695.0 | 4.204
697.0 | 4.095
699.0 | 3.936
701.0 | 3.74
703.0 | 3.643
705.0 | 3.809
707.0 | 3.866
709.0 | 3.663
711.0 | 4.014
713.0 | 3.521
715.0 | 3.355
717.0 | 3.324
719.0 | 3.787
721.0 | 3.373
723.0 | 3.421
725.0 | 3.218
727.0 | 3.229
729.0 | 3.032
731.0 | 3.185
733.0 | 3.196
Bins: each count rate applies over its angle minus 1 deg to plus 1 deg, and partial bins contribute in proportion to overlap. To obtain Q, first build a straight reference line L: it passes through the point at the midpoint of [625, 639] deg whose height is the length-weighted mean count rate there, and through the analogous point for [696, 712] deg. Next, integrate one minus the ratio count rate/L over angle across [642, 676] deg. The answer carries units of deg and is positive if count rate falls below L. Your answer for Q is 4.7 deg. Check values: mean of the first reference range 3.8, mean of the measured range 3.29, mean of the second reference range 3.85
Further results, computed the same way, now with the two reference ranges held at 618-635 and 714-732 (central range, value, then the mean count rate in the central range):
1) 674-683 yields -2.2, 4.36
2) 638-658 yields 5.0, 2.73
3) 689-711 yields -3.8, 4.02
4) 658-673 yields -1.5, 3.94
